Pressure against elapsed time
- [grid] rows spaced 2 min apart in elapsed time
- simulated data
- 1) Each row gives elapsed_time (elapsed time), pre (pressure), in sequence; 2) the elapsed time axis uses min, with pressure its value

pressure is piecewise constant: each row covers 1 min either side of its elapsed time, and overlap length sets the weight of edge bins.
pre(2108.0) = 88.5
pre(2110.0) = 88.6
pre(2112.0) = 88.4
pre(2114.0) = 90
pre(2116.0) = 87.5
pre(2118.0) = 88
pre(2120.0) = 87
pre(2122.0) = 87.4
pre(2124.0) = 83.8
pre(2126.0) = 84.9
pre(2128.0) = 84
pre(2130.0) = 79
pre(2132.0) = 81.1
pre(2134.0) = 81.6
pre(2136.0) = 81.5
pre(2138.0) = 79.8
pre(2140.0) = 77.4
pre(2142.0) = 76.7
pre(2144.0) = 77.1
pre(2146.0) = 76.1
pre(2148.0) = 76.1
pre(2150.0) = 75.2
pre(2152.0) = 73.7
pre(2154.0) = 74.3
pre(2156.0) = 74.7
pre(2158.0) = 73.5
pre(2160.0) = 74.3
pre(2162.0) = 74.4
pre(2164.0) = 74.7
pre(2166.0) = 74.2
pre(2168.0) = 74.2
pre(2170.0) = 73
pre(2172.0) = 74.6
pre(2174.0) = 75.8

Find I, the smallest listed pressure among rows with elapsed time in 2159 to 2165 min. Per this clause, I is 74.3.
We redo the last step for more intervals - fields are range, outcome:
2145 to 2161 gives 73.5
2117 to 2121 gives 87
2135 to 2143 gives 76.7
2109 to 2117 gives 87.5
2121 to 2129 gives 83.8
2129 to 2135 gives 79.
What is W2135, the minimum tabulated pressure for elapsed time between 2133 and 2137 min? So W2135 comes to 81.5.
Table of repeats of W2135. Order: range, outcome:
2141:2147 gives 76.1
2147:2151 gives 75.2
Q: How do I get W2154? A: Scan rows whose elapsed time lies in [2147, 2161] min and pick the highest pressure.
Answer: 76.1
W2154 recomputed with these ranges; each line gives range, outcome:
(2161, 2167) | 74.7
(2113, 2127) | 90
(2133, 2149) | 81.6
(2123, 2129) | 84.9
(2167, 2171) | 74.2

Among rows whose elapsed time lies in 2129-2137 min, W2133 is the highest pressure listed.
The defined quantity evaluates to 81.6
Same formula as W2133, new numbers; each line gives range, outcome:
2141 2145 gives 77.1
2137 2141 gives 79.8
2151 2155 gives 74.3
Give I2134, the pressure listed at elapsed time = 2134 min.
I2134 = 81.6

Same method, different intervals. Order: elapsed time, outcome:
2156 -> 74.7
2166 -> 74.2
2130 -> 79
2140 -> 77.4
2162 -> 74.4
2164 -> 74.7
